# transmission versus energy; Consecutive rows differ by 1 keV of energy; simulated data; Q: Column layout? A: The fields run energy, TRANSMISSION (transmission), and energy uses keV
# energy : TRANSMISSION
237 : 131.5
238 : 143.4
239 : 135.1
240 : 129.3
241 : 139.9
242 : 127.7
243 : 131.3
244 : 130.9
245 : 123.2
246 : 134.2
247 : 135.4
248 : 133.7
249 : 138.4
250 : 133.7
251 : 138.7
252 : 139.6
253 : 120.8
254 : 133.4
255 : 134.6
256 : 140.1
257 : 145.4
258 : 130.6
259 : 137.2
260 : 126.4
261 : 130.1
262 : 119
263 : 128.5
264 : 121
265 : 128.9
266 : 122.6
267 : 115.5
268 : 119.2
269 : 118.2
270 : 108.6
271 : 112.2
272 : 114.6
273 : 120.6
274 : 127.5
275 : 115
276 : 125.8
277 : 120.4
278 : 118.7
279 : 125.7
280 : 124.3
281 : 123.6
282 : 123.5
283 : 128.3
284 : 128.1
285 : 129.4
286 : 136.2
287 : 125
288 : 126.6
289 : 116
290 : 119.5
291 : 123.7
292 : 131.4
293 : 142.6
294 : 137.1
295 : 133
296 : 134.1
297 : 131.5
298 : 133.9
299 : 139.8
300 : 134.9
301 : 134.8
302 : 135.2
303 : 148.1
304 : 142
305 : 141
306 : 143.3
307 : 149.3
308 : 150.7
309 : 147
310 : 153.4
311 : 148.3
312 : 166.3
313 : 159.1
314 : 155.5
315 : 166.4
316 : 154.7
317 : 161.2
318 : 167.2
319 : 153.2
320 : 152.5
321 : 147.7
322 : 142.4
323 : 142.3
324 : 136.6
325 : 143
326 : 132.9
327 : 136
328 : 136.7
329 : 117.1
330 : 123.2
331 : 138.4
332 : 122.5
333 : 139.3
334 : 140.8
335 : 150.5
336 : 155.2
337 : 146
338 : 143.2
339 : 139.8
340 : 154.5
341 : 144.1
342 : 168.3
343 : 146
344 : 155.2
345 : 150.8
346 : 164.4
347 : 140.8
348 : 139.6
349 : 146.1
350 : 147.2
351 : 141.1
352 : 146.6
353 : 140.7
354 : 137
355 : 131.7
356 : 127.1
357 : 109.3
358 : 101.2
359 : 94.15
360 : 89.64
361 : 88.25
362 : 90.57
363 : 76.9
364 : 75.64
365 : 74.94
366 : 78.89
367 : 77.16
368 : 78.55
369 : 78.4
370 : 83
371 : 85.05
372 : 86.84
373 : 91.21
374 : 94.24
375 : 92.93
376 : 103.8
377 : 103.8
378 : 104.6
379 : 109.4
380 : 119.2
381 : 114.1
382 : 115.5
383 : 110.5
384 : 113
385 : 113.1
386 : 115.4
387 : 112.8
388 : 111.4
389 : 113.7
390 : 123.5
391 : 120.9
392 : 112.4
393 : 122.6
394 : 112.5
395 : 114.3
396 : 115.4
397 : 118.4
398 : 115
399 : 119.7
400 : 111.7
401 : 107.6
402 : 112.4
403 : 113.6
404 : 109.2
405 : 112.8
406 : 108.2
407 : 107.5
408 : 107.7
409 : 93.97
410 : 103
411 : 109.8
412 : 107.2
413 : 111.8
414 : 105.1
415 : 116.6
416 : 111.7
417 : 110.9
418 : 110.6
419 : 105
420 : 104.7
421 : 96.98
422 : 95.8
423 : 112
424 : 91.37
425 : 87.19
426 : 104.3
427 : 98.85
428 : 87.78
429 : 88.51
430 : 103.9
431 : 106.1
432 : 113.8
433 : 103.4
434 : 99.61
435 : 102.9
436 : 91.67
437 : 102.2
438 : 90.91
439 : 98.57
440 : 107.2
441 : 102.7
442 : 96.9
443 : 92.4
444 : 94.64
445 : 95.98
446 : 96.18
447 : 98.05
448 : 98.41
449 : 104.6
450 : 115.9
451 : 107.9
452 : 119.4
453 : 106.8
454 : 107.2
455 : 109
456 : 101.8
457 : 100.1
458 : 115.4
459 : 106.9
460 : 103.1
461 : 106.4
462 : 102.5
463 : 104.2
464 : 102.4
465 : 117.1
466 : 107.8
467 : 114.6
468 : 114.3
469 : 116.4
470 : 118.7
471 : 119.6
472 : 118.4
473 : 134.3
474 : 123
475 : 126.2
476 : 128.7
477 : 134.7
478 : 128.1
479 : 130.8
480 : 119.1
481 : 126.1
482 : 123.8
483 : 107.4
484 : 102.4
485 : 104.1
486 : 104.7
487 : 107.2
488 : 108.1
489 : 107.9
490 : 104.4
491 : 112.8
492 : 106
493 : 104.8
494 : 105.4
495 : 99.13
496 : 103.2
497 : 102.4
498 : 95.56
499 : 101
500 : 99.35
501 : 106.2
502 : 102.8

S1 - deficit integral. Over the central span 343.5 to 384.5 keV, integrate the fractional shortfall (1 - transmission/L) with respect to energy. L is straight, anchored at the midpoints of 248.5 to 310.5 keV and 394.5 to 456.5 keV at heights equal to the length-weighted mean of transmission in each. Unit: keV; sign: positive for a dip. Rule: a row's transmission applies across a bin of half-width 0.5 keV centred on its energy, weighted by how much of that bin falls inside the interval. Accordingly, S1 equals 2.0 keV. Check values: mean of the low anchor 130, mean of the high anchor 105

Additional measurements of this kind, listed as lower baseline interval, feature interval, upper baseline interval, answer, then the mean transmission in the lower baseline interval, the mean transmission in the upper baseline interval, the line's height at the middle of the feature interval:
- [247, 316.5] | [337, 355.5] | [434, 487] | -3.3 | 133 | 110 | 124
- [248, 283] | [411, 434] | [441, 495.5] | 2.1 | 126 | 110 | 114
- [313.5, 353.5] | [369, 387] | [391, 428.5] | 3.0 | 146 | 108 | 124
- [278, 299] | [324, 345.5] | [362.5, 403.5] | -4.7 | 129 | 104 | 116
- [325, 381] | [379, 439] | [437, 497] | 3.6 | 120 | 109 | 115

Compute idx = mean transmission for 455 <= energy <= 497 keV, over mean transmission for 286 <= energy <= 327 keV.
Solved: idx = 0.79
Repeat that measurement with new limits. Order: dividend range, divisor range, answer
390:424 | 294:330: 0.76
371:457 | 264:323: 0.78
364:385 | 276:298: 0.75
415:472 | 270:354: 0.75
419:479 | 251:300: 0.84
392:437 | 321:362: 0.78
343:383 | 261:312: 0.85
